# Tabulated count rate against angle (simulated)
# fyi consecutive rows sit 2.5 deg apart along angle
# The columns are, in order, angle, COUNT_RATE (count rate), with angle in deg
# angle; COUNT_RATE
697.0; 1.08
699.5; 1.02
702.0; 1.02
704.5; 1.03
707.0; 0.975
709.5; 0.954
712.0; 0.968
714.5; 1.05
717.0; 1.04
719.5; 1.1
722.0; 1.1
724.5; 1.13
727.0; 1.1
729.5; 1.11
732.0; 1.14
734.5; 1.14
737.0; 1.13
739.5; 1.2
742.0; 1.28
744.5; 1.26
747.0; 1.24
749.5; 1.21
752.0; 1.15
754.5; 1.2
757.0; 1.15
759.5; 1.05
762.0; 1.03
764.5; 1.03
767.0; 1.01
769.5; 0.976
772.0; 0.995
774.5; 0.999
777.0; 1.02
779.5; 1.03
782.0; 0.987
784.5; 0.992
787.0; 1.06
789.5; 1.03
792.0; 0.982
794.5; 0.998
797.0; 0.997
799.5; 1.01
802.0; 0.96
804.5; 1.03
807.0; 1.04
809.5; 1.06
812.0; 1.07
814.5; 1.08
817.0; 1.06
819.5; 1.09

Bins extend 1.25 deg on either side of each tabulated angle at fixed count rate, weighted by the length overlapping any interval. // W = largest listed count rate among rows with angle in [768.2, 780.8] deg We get 1.03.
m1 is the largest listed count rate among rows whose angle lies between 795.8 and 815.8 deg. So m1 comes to 1.08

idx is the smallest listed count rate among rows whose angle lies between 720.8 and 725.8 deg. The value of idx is 1.1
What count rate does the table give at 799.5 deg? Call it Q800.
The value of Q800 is 1.01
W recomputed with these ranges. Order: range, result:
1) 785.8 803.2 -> 1.06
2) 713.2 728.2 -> 1.13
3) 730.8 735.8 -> 1.14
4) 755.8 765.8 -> 1.15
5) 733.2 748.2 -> 1.28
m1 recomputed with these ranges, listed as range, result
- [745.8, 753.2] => 1.24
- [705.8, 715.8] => 1.05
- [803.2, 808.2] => 1.04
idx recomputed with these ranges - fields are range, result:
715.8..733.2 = 1.04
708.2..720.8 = 0.954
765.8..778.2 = 0.976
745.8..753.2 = 1.15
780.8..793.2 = 0.982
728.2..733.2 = 1.11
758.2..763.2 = 1.03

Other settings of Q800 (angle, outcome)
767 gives 1.01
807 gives 1.04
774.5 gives 0.999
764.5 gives 1.03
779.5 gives 1.03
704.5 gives 1.03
